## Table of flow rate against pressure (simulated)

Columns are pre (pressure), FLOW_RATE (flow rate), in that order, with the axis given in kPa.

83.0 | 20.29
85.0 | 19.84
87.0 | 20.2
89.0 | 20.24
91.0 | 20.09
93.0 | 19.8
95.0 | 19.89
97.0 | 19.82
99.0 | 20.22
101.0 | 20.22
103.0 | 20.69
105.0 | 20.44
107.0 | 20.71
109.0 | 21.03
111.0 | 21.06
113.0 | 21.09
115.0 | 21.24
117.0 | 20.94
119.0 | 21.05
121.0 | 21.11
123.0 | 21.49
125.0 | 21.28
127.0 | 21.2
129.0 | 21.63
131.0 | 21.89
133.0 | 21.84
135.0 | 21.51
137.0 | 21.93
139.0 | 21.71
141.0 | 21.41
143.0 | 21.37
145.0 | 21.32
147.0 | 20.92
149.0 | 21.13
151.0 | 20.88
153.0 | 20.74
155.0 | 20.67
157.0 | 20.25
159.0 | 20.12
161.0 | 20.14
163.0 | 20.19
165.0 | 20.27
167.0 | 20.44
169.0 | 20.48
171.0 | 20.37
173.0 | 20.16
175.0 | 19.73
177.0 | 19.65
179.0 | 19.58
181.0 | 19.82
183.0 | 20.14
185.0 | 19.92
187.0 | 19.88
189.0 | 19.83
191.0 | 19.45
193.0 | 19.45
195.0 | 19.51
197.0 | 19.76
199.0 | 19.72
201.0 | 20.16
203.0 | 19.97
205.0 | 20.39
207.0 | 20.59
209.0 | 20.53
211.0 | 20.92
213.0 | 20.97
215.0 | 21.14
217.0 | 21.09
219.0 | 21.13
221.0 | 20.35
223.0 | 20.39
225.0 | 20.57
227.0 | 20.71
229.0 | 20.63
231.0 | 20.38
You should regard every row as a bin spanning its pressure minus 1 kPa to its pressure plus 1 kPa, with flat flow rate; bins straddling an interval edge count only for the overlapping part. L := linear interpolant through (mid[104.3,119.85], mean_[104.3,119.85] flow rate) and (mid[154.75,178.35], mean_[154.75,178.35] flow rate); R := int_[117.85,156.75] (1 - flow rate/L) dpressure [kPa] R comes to -1.3 kPa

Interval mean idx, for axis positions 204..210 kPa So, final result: 20.5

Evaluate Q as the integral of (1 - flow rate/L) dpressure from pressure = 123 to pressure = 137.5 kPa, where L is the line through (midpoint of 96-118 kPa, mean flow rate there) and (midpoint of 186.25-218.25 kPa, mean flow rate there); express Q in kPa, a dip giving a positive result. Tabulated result -0.7 kPa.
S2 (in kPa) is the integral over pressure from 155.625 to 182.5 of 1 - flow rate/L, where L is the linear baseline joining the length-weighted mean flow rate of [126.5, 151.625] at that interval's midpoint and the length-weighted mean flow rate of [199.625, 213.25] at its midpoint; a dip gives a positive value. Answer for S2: 1.2 kPa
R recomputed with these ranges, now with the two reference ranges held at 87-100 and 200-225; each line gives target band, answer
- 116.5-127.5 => -0.6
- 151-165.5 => 0.0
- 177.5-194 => 0.6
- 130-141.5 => -0.8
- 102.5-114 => -0.4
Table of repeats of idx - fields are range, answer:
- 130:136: 21.7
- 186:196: 19.6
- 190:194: 19.4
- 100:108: 20.5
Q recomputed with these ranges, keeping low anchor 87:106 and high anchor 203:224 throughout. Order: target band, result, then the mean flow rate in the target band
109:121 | -0.5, 21.1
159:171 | 0.1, 20.3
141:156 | -0.5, 21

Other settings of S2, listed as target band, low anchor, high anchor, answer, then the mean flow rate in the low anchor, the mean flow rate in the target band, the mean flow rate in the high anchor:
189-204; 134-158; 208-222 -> 0.88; 21.2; 19.7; 20.9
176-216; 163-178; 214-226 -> 0.80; 20.2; 20.1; 20.8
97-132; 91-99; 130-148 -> -0.58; 19.9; 21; 21.5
